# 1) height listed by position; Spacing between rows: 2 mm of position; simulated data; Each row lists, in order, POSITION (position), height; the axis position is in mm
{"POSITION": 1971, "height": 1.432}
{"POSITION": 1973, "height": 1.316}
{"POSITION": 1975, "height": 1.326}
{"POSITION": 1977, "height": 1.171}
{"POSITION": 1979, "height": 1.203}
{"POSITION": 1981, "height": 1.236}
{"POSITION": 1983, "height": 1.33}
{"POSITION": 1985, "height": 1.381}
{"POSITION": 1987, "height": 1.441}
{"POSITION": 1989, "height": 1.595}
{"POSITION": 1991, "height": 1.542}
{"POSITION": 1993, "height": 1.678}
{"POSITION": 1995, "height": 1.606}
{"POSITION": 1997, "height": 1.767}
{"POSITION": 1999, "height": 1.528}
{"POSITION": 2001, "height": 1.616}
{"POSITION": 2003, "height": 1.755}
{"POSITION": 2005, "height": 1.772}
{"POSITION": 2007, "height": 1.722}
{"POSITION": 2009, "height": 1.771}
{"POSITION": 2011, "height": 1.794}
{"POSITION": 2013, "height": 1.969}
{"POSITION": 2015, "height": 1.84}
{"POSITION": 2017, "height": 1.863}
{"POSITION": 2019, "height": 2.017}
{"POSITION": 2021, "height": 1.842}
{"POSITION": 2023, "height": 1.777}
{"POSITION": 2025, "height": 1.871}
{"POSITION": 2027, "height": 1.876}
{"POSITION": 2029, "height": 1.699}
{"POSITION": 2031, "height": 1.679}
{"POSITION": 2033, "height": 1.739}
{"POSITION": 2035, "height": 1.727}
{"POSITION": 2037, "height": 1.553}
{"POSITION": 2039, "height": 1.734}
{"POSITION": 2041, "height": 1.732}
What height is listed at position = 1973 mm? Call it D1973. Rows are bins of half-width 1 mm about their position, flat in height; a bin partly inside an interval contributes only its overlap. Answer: 1.316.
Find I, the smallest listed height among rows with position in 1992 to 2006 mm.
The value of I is 1.528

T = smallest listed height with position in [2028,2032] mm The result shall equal 1.679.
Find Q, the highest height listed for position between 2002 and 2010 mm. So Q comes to 1.772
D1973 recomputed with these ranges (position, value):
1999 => 1.528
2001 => 1.616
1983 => 1.33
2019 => 2.017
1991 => 1.542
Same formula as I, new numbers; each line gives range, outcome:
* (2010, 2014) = 1.794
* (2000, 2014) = 1.616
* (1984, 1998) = 1.381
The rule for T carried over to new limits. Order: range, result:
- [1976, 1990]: 1.171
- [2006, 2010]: 1.722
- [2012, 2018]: 1.84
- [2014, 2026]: 1.777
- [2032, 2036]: 1.727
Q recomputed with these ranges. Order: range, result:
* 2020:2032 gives 1.876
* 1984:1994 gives 1.678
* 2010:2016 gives 1.969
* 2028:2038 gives 1.739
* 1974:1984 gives 1.33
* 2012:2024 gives 2.017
